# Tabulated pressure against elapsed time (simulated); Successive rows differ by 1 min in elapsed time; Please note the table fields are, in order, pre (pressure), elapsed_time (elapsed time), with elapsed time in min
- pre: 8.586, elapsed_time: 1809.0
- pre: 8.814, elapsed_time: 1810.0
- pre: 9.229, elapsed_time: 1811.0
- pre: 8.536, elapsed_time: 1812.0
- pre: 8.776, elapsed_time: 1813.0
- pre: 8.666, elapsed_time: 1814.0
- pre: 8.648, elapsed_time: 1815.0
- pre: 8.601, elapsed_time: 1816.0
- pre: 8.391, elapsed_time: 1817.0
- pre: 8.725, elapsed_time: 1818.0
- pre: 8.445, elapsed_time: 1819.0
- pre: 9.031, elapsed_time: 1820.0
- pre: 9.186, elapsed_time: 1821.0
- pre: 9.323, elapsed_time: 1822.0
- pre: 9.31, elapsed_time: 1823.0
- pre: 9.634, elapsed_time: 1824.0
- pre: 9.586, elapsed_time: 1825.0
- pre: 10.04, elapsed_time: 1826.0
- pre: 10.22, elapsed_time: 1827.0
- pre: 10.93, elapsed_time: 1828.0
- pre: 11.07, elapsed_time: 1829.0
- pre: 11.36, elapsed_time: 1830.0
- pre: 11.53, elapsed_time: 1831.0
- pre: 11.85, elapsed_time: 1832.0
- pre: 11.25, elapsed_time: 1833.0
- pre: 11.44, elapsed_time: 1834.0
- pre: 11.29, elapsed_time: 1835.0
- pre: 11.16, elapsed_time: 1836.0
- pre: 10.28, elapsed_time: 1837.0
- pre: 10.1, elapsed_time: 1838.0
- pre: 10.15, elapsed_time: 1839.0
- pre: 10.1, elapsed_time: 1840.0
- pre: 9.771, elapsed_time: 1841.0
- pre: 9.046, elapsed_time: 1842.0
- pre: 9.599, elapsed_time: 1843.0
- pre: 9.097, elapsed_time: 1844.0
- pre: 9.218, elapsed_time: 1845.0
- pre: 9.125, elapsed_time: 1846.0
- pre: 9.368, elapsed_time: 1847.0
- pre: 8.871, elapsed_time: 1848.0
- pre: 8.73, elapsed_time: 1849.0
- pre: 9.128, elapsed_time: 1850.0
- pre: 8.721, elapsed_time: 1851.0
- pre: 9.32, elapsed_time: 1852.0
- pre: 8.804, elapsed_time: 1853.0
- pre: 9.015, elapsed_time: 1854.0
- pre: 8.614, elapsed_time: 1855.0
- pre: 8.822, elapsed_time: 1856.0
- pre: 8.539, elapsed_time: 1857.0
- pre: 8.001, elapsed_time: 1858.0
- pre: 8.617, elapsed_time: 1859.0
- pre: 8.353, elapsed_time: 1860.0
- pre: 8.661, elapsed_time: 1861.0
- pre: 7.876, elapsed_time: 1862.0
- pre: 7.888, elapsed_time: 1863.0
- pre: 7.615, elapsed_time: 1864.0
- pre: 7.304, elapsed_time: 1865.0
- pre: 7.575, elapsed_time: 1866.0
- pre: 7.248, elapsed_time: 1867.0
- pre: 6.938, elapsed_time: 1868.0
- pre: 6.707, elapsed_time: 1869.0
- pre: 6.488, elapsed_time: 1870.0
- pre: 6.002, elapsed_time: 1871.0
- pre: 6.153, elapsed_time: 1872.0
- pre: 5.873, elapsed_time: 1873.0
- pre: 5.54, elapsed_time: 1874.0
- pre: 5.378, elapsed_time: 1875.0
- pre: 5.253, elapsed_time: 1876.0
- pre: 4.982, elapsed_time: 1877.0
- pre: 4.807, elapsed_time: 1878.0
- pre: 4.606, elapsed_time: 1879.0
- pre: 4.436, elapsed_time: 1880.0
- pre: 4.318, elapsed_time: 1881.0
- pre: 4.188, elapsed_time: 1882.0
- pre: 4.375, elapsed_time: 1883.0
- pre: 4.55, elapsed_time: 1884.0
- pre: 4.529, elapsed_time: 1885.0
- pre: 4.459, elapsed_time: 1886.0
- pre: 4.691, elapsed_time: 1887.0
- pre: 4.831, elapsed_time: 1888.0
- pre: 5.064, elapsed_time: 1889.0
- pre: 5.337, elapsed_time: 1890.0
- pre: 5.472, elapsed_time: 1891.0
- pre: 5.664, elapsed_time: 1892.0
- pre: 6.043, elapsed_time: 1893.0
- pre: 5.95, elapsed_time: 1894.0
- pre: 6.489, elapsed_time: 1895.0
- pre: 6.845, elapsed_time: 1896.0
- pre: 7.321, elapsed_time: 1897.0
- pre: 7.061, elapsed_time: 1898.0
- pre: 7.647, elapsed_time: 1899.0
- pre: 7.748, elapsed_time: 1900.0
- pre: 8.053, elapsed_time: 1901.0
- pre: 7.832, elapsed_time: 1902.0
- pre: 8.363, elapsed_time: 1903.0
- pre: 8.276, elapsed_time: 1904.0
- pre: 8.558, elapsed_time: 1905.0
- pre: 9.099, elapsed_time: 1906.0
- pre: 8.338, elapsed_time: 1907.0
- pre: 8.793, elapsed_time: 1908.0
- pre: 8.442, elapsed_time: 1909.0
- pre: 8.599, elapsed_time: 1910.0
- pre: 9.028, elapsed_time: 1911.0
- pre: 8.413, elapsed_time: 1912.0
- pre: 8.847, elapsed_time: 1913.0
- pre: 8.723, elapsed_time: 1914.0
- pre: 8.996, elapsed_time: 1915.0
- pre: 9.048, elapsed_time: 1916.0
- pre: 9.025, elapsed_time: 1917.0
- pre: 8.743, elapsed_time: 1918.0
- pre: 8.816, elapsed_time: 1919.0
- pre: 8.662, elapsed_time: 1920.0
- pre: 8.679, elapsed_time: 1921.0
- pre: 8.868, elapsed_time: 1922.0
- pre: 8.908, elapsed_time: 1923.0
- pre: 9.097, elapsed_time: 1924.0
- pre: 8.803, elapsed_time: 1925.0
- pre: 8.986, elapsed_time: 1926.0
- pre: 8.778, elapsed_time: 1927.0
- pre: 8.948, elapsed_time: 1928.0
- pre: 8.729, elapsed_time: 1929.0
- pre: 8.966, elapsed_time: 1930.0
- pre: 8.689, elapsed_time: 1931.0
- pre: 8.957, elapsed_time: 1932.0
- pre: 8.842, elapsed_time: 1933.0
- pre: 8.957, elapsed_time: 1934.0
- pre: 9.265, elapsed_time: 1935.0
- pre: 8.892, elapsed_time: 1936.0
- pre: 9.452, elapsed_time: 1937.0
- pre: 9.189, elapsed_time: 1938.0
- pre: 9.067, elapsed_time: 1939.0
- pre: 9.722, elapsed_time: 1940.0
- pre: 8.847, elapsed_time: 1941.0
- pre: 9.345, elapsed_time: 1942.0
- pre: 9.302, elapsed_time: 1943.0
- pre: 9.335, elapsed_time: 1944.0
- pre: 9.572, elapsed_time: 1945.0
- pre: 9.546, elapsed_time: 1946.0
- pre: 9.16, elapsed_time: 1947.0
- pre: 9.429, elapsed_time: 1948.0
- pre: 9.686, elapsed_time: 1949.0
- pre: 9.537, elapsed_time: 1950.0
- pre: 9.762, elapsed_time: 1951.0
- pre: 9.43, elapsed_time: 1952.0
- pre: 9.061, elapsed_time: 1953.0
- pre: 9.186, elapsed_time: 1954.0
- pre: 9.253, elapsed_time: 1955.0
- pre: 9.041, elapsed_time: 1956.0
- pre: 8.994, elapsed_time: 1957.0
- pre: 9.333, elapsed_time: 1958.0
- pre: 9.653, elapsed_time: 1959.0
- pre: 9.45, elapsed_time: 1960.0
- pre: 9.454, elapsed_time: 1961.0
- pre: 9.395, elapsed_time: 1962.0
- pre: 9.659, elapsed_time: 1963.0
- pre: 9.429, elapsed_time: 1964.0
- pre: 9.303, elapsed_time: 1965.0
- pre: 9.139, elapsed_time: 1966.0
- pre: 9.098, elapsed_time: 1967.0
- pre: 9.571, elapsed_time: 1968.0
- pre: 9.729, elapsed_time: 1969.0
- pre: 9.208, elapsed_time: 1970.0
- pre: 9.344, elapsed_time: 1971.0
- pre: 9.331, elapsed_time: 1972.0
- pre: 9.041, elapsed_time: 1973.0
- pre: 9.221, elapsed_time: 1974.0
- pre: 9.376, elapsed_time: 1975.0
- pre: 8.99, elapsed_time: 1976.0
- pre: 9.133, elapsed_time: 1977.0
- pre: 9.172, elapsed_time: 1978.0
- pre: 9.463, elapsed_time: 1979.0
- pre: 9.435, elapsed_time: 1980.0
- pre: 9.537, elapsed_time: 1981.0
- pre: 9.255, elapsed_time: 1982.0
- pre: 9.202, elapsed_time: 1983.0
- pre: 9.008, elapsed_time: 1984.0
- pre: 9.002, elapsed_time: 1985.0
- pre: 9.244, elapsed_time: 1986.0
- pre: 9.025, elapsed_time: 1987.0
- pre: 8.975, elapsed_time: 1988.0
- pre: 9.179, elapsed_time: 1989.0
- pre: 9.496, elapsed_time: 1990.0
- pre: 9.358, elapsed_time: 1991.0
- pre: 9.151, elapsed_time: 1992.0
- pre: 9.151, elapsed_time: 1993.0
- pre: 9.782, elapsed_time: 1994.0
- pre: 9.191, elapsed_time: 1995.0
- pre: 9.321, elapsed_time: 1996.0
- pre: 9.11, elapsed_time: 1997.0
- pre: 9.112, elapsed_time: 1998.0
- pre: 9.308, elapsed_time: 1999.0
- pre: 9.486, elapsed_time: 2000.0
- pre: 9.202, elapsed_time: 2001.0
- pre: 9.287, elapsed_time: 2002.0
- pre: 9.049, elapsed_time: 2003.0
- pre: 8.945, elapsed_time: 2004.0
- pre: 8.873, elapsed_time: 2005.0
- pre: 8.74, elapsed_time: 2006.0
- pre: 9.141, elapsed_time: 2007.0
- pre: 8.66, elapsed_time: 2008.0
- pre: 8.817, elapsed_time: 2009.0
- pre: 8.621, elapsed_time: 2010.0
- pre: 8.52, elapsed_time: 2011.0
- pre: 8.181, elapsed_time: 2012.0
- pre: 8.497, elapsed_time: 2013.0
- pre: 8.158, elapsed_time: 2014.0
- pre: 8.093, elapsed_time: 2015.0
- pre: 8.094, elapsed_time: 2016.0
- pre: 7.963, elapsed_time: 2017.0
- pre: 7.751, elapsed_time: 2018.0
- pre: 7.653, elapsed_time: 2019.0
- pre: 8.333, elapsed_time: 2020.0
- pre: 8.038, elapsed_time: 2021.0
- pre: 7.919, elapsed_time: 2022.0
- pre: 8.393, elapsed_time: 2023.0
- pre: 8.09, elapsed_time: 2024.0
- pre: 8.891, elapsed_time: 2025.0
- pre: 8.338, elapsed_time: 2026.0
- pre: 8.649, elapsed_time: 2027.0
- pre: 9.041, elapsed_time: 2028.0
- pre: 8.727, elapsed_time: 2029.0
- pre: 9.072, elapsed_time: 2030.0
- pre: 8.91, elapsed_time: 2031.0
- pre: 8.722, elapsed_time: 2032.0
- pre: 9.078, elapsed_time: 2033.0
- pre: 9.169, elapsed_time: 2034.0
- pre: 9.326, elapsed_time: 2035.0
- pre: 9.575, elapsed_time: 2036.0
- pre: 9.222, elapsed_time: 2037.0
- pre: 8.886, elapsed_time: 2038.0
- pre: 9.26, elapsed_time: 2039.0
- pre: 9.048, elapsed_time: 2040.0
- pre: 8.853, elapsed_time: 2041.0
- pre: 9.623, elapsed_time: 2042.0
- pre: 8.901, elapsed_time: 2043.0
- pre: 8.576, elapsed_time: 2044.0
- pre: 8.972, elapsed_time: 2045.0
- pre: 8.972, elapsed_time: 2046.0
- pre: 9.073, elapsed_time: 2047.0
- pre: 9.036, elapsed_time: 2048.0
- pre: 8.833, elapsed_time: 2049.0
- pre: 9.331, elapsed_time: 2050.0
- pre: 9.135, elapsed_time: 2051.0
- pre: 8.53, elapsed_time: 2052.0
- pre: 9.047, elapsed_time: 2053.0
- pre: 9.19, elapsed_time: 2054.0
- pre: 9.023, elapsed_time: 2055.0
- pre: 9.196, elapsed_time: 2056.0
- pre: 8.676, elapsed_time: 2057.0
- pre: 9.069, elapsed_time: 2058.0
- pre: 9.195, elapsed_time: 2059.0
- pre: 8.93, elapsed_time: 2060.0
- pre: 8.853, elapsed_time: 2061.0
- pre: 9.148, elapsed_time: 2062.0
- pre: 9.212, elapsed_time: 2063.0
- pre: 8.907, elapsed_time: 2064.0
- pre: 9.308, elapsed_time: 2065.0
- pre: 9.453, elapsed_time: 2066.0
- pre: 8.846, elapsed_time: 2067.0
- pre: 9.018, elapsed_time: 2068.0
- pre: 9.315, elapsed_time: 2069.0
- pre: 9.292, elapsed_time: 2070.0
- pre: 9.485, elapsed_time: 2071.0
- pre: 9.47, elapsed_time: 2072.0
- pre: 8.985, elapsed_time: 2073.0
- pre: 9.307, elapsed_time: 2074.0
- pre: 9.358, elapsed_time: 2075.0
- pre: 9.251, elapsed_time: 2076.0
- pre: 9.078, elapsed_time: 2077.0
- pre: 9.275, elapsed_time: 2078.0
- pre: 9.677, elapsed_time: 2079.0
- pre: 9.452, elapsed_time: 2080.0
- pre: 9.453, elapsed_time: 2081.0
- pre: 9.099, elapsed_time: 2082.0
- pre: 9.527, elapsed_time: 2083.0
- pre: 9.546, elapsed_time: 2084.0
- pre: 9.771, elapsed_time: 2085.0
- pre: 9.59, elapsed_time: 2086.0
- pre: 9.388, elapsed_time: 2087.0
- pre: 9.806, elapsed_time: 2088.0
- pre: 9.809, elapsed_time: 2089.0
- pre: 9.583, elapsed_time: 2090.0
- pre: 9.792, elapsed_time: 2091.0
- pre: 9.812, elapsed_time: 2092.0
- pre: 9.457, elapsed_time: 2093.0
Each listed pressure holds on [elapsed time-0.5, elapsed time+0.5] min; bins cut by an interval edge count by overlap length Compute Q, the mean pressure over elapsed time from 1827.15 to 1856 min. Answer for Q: 9.95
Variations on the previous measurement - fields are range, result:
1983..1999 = 9.21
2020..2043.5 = 8.85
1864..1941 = 7.38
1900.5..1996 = 9.1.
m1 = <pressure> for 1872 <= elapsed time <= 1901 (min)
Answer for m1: 5.54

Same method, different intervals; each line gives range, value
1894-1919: 8.23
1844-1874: 8.03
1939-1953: 9.41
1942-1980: 9.35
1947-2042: 9.04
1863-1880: 6.15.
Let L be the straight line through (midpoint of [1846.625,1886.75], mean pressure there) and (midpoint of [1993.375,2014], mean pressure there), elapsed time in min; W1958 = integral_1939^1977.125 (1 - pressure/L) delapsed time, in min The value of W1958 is -4.9 min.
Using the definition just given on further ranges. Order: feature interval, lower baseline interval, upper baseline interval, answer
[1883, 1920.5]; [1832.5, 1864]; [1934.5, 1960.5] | 8.02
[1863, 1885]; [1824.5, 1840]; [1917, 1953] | 9.51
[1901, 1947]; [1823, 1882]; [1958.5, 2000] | 0.22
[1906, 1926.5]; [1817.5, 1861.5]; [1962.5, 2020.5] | 1.14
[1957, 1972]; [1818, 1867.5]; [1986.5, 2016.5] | -0.57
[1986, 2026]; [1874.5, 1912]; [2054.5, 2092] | -2.70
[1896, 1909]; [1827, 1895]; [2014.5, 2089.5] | -0.06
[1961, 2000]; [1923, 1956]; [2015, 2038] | -1.68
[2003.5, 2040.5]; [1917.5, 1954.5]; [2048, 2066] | 1.77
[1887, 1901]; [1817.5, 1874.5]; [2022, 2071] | 4.23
